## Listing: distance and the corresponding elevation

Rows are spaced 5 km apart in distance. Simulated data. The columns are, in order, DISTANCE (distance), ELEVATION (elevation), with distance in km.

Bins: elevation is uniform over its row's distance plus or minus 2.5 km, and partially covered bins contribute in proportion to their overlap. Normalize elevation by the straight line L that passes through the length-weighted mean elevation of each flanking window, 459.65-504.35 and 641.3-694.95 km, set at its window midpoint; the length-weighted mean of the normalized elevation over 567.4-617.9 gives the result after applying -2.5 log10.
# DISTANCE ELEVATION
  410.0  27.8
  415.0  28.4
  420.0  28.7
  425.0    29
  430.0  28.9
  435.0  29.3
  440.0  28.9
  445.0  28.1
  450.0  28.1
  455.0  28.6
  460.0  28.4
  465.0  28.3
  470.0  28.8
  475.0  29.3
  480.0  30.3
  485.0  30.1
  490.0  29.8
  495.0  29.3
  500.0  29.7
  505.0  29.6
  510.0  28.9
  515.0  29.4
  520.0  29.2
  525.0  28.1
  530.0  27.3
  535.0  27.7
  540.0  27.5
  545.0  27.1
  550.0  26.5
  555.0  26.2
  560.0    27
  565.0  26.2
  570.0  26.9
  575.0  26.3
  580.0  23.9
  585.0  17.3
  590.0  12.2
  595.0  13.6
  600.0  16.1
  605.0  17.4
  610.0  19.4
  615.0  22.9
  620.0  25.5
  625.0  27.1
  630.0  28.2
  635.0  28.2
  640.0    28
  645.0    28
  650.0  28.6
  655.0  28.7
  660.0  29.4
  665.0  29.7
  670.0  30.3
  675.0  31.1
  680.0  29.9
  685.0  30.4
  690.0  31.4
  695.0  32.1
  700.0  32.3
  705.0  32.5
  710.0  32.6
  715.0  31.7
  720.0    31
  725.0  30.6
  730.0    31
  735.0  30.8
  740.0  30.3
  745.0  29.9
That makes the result 0.45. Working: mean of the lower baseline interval 29.4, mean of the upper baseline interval 29.8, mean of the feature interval 19.7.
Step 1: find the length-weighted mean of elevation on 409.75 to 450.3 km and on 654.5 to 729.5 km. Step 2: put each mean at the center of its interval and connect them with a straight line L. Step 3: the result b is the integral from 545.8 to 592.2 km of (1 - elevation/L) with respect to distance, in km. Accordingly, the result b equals 9.4 km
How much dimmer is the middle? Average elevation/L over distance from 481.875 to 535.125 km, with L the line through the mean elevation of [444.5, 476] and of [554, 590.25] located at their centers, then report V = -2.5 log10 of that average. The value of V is -0.10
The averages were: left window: 28.5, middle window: 29.1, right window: 23.8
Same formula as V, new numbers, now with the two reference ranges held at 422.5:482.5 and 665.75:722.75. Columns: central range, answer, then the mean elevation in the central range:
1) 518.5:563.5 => 0.09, 27.3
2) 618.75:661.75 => 0.10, 28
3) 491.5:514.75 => 0.00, 29.4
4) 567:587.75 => 0.27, 23.5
